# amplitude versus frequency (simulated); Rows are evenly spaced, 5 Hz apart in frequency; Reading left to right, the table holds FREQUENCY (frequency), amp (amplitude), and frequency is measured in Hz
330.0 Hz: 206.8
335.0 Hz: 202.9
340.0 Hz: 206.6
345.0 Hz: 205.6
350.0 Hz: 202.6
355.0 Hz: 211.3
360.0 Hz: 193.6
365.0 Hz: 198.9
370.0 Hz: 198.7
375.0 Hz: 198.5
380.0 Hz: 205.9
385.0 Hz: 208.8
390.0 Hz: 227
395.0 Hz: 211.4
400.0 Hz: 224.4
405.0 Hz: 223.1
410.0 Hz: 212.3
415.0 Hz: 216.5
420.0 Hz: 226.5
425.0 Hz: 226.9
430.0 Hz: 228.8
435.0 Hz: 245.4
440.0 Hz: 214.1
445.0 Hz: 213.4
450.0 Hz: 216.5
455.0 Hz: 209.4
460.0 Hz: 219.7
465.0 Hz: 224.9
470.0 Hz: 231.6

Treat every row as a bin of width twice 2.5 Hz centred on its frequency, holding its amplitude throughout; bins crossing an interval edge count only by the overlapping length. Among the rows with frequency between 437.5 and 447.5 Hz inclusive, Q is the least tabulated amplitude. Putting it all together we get 213.4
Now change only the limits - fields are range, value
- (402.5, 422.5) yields 212.3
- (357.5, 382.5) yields 193.6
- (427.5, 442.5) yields 214.1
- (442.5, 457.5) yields 209.4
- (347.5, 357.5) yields 202.6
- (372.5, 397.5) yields 198.5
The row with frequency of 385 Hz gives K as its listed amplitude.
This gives 208.8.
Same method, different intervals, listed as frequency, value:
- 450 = 216.5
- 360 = 193.6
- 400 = 224.4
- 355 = 211.3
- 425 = 226.9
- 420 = 226.5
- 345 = 205.6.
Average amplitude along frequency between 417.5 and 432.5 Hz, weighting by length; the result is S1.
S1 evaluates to 227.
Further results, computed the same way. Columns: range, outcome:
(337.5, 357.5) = 207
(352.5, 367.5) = 201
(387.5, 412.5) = 220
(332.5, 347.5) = 205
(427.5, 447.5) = 225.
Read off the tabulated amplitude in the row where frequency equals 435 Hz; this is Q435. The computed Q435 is 245.4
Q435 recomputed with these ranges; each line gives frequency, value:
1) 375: 198.5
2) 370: 198.7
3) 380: 205.9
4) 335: 202.9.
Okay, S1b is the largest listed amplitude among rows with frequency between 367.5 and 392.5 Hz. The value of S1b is 227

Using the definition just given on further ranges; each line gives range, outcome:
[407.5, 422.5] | 226.5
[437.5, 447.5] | 214.1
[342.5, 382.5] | 211.3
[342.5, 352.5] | 205.6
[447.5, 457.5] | 216.5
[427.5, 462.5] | 245.4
